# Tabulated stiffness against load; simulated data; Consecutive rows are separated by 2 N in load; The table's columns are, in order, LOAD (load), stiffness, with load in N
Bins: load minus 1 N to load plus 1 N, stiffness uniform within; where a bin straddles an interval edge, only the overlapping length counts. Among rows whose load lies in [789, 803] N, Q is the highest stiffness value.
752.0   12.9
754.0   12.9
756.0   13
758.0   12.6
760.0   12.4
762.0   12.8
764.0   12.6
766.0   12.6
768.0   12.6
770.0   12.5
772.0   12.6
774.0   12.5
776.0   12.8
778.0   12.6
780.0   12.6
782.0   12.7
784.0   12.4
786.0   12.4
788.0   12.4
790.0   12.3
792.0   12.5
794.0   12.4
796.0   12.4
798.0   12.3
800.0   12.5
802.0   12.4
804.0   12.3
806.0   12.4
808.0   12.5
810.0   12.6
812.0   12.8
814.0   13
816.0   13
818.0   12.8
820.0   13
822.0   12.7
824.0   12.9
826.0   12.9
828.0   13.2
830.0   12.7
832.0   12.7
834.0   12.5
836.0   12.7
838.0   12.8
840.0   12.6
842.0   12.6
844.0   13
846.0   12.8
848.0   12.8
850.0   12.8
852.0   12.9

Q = 12.5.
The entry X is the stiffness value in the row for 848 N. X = 12.8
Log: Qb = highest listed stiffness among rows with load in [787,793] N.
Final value 12.5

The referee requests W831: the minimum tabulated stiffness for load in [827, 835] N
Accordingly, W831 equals 12.5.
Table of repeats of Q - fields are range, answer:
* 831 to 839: 12.8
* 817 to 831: 13.2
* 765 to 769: 12.6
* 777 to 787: 12.7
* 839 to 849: 13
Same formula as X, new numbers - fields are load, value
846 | 12.8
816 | 13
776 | 12.8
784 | 12.4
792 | 12.5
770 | 12.5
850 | 12.8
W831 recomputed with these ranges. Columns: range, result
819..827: 12.7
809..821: 12.6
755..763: 12.4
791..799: 12.3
